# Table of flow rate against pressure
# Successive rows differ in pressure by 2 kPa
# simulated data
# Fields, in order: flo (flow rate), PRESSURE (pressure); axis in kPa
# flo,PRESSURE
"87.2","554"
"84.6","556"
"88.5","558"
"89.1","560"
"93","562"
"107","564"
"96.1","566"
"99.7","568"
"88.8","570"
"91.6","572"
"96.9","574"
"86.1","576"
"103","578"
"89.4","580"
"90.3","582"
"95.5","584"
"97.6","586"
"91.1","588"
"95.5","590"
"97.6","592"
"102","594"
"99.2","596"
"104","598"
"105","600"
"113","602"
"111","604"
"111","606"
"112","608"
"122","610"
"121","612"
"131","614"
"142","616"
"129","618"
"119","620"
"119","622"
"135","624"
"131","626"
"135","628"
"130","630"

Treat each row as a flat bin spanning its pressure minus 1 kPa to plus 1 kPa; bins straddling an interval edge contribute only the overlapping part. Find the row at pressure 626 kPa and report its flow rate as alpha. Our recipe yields 131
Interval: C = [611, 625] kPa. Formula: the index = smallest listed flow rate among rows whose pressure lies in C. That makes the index 119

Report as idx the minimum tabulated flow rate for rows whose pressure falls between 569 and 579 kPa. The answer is 86.1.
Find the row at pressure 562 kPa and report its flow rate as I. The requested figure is 93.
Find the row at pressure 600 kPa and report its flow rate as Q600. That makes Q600 105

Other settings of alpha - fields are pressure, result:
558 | 88.5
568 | 99.7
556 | 84.6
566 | 96.1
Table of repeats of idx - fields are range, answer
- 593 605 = 99.2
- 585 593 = 91.1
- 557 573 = 88.5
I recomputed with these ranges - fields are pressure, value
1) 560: 89.1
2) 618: 129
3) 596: 99.2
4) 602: 113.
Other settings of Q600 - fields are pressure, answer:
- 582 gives 90.3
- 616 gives 142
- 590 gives 95.5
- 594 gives 102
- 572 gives 91.6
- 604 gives 111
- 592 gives 97.6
